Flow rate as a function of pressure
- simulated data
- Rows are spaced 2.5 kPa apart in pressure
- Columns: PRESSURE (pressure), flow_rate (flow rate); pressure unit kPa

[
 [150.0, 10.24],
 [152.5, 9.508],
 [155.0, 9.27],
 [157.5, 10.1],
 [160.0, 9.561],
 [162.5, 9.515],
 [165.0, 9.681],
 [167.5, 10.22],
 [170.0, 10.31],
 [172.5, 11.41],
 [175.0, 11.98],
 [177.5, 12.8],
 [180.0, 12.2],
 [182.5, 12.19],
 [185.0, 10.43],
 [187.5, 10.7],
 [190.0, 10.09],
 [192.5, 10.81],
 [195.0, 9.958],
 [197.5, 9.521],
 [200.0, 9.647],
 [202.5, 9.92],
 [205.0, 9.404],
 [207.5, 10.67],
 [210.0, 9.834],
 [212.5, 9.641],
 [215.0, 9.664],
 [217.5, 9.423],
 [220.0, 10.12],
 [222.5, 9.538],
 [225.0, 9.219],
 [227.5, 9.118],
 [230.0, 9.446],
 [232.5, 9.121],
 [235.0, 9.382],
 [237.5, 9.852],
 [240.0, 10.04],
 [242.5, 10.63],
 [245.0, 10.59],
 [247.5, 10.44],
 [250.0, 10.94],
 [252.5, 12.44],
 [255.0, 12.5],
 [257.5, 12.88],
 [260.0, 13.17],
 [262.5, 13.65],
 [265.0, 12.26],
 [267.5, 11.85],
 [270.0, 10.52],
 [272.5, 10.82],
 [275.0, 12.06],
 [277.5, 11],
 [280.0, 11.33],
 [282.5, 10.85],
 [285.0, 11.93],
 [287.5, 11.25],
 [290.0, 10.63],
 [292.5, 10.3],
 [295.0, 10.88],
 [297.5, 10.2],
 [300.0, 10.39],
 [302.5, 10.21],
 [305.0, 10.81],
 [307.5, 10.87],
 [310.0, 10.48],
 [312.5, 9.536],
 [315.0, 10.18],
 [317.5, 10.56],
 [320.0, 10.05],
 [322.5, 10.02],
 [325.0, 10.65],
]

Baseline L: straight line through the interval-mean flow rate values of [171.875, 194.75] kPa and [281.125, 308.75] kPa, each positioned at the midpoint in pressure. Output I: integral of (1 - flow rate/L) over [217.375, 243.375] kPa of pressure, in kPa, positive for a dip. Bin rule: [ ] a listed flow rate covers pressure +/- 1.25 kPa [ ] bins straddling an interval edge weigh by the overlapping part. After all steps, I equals 3.5 kPa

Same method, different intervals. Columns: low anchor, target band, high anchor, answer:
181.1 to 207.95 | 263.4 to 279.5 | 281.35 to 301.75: -1.2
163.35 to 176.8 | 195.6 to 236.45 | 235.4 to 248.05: 3.2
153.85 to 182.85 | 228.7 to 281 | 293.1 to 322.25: -3.4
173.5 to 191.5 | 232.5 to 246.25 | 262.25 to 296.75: 1.6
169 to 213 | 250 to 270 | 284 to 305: -3.3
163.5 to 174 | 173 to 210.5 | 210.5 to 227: -2.5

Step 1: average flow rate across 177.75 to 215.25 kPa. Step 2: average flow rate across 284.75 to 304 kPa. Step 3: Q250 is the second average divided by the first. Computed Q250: 1.03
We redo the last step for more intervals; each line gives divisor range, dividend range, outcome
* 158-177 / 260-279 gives 1.13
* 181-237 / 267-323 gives 1.08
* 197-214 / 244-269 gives 1.23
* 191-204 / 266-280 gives 1.13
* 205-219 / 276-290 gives 1.14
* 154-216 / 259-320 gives 1.06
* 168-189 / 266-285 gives 0.98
